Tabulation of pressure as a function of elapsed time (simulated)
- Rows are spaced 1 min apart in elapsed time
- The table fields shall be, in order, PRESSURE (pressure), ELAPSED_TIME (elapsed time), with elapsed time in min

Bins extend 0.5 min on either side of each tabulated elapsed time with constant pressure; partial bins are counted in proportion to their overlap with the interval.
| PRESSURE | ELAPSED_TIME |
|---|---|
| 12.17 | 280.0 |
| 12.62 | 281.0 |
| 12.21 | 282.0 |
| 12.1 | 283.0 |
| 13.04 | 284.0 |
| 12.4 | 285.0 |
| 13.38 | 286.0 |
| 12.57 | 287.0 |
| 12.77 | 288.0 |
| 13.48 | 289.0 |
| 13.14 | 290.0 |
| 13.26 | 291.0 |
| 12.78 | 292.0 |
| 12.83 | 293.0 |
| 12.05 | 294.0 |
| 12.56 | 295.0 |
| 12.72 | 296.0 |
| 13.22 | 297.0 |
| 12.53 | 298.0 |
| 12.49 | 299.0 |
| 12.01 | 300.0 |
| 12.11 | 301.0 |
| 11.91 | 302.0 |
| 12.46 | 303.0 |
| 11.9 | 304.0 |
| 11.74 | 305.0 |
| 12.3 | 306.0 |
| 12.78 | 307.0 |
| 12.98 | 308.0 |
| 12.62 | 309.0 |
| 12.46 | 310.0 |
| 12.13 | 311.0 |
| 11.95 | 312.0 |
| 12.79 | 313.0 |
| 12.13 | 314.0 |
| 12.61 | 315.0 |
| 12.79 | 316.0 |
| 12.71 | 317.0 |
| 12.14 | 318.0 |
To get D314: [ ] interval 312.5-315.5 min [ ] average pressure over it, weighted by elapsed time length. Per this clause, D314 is 12.5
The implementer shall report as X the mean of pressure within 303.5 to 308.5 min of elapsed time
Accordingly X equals 12.3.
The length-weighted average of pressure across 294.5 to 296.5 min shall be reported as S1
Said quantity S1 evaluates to 12.6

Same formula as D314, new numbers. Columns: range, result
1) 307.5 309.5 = 12.8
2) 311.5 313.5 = 12.4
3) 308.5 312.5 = 12.3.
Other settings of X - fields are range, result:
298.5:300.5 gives 12.2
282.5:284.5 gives 12.6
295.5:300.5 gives 12.6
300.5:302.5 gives 12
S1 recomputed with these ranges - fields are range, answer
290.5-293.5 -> 13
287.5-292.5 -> 13.1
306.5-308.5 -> 12.9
